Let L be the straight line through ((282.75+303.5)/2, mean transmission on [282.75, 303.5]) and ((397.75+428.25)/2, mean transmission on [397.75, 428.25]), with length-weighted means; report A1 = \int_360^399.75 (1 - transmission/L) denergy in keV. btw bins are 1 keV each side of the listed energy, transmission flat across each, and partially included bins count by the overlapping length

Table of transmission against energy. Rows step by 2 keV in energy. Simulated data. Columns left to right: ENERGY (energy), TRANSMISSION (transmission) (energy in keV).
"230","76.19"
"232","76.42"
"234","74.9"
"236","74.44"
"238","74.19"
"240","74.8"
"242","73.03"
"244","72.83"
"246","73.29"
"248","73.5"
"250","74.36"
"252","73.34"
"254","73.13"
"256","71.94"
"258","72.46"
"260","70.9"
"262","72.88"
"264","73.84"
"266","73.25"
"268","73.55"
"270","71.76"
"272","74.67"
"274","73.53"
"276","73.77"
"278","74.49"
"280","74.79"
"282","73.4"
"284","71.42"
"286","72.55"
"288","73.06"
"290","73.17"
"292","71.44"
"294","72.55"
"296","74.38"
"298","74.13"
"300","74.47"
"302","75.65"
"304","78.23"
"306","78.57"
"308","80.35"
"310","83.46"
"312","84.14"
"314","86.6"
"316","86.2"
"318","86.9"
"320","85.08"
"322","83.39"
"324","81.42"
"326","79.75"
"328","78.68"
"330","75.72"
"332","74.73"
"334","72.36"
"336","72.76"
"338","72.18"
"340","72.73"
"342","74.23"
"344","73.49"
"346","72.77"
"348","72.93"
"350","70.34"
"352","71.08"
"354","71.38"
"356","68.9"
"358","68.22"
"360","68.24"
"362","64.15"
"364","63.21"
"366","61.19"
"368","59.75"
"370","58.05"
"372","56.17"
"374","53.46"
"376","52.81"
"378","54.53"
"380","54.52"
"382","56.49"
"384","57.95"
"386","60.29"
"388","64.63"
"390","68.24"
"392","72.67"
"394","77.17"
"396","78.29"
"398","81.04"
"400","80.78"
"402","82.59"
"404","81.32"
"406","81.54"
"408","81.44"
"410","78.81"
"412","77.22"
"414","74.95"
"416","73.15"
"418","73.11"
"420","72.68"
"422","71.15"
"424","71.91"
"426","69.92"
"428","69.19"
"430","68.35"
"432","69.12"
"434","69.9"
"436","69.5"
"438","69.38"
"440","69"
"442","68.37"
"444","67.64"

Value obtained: 6.4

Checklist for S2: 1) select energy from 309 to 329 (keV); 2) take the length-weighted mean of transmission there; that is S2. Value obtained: 83.6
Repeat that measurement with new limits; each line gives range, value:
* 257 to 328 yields 76.6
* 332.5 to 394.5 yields 65.7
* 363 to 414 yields 67.9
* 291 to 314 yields 77.4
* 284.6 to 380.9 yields 72.2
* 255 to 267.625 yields 72.6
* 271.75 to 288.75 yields 73.5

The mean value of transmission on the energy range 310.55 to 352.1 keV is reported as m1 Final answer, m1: 77.7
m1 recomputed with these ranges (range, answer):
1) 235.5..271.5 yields 73.2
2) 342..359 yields 71.3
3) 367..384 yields 55.9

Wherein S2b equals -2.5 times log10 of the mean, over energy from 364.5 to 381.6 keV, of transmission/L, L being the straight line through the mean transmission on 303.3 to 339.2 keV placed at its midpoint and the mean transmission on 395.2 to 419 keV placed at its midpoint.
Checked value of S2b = 0.37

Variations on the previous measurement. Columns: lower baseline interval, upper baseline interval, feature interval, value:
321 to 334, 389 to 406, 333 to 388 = 0.20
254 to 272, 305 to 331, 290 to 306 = 0.06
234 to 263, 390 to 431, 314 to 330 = -0.12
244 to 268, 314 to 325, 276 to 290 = 0.07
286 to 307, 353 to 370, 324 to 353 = -0.09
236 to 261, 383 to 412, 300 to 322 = -0.12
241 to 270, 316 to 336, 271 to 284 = 0.02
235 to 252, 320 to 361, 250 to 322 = -0.03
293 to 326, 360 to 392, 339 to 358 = -0.05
